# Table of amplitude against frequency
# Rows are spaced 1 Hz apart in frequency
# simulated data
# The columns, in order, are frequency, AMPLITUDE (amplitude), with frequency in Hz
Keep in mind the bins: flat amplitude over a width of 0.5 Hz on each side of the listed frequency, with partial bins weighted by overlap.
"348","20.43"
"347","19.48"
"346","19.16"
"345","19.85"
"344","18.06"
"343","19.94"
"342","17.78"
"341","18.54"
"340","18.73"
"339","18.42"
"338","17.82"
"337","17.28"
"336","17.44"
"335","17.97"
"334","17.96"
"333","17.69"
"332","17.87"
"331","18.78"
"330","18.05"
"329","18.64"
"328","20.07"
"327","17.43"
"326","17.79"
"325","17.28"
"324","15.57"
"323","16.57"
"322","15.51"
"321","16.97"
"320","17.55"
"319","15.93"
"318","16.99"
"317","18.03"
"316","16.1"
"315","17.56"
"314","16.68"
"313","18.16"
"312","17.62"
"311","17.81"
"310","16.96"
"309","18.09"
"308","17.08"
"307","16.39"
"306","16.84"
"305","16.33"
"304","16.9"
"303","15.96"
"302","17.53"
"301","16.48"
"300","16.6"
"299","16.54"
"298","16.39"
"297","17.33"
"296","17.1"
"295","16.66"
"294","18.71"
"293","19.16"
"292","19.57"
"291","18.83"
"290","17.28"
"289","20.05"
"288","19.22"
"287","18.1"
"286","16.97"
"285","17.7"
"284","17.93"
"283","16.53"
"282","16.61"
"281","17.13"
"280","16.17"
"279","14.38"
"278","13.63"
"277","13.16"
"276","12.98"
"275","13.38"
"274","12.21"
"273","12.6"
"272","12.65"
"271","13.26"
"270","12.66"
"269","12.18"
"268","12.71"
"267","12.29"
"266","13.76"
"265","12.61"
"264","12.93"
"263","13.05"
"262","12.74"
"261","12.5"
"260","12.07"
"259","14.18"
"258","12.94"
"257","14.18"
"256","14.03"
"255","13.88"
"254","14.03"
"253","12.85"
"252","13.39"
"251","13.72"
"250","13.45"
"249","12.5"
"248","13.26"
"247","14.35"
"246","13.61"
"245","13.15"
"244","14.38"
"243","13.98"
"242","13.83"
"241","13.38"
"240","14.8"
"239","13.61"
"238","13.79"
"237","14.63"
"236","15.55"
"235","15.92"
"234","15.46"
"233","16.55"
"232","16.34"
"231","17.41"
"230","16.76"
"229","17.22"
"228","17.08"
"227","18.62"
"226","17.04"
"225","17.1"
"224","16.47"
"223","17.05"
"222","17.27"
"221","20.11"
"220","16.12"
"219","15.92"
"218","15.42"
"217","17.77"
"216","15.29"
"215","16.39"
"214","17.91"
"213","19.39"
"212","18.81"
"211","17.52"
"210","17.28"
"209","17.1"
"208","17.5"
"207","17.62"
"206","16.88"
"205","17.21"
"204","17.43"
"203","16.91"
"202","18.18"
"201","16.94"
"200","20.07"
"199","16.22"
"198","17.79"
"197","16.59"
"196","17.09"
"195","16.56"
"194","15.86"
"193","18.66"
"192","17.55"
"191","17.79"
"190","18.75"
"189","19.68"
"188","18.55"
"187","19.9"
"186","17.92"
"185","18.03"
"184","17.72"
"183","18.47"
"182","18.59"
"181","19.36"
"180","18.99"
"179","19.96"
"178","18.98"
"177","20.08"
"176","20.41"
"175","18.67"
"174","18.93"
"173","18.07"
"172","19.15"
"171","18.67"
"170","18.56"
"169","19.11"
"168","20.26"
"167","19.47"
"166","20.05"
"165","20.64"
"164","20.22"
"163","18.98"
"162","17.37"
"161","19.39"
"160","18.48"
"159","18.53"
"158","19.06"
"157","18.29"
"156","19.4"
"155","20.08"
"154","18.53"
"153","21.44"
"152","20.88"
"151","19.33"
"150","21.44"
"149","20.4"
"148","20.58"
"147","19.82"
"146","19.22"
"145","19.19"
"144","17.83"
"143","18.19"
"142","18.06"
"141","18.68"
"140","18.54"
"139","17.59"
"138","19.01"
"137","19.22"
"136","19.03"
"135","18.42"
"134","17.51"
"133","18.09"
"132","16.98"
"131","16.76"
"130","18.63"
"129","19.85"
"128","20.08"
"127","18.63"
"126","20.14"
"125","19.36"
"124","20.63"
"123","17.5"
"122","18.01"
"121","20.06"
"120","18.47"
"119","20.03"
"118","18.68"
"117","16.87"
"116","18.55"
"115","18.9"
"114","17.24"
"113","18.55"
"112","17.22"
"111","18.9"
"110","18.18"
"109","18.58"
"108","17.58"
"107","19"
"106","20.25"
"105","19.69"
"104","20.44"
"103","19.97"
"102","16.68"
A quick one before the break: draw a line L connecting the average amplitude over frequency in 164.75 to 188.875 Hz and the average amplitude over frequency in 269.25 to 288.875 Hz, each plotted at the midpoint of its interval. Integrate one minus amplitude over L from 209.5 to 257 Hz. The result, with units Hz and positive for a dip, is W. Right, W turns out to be 3.8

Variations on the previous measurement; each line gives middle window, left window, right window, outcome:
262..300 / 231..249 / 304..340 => 1.22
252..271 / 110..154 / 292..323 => 4.83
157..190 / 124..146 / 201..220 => -2.12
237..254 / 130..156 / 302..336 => 4.10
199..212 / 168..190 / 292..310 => 0.71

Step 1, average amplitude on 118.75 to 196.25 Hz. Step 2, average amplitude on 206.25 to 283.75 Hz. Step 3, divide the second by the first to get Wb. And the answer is 0.79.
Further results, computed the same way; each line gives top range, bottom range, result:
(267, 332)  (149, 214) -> 0.89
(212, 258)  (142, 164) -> 0.80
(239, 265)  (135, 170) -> 0.70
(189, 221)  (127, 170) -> 0.91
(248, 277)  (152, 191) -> 0.68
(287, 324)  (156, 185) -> 0.91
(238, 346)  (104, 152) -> 0.85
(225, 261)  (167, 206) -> 0.80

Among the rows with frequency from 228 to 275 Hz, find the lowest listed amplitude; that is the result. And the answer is 12.07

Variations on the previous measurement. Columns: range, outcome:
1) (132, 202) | 15.86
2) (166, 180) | 18.07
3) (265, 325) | 12.18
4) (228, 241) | 13.38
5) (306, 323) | 15.51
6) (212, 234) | 15.29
